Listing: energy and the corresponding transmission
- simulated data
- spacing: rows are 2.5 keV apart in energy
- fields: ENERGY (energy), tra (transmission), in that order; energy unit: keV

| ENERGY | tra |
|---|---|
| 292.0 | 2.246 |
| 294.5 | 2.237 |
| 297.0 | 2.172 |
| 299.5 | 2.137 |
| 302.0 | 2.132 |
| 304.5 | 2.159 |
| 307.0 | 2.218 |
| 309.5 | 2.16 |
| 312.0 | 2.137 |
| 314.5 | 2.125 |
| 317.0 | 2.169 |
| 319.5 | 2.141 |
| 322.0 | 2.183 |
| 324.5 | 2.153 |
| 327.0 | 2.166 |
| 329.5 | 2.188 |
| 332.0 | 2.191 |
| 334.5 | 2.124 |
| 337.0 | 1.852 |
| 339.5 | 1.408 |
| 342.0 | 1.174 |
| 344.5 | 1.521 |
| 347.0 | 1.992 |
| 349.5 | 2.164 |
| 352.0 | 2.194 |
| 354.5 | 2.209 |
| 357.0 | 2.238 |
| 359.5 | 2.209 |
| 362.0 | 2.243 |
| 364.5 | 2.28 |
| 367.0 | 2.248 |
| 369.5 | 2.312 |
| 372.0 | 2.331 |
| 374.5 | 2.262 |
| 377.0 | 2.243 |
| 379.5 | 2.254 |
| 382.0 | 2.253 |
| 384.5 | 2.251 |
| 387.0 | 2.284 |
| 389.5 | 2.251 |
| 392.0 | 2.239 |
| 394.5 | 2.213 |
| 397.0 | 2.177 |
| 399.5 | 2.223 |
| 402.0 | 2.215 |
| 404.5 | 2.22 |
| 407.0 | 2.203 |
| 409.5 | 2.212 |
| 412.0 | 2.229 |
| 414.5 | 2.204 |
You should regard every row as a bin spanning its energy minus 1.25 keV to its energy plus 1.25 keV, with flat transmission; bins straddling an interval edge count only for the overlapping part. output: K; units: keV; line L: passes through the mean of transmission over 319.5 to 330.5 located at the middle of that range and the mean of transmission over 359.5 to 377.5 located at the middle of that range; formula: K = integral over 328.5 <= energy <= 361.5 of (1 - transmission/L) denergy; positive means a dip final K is 3.8 keV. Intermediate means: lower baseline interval 2.17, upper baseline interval 2.27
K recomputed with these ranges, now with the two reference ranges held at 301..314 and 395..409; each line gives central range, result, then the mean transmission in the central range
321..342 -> 1.9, 1.98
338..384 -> 2.1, 2.09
